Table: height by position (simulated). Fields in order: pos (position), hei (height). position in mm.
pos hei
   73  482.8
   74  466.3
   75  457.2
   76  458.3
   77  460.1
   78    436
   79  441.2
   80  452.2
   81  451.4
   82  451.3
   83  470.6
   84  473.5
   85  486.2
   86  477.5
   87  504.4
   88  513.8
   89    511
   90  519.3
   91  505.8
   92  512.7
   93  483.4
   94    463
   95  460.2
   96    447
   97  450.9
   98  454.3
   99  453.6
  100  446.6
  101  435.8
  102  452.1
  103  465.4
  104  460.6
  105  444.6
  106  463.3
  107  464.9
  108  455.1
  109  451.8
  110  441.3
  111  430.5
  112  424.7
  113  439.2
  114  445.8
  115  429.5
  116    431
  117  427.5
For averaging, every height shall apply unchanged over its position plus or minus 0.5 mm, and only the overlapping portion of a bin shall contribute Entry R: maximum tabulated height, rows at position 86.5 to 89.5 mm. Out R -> 513.8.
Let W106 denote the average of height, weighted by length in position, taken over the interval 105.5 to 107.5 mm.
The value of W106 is 464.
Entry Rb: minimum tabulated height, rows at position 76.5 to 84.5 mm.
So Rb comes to 436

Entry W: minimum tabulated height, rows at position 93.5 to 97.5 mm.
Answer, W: 447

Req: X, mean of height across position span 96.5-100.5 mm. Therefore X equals 451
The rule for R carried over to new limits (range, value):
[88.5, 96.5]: 519.3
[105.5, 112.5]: 464.9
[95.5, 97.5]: 450.9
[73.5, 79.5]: 466.3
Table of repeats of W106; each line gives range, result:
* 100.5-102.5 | 444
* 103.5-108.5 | 458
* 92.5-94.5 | 473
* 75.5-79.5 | 449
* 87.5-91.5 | 512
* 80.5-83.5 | 458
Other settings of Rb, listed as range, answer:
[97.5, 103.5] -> 435.8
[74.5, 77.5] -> 457.2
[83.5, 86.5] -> 473.5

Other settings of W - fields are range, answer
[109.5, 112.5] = 424.7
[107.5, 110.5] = 441.3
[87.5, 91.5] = 505.8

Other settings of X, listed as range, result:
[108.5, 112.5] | 437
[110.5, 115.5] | 434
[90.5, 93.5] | 501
